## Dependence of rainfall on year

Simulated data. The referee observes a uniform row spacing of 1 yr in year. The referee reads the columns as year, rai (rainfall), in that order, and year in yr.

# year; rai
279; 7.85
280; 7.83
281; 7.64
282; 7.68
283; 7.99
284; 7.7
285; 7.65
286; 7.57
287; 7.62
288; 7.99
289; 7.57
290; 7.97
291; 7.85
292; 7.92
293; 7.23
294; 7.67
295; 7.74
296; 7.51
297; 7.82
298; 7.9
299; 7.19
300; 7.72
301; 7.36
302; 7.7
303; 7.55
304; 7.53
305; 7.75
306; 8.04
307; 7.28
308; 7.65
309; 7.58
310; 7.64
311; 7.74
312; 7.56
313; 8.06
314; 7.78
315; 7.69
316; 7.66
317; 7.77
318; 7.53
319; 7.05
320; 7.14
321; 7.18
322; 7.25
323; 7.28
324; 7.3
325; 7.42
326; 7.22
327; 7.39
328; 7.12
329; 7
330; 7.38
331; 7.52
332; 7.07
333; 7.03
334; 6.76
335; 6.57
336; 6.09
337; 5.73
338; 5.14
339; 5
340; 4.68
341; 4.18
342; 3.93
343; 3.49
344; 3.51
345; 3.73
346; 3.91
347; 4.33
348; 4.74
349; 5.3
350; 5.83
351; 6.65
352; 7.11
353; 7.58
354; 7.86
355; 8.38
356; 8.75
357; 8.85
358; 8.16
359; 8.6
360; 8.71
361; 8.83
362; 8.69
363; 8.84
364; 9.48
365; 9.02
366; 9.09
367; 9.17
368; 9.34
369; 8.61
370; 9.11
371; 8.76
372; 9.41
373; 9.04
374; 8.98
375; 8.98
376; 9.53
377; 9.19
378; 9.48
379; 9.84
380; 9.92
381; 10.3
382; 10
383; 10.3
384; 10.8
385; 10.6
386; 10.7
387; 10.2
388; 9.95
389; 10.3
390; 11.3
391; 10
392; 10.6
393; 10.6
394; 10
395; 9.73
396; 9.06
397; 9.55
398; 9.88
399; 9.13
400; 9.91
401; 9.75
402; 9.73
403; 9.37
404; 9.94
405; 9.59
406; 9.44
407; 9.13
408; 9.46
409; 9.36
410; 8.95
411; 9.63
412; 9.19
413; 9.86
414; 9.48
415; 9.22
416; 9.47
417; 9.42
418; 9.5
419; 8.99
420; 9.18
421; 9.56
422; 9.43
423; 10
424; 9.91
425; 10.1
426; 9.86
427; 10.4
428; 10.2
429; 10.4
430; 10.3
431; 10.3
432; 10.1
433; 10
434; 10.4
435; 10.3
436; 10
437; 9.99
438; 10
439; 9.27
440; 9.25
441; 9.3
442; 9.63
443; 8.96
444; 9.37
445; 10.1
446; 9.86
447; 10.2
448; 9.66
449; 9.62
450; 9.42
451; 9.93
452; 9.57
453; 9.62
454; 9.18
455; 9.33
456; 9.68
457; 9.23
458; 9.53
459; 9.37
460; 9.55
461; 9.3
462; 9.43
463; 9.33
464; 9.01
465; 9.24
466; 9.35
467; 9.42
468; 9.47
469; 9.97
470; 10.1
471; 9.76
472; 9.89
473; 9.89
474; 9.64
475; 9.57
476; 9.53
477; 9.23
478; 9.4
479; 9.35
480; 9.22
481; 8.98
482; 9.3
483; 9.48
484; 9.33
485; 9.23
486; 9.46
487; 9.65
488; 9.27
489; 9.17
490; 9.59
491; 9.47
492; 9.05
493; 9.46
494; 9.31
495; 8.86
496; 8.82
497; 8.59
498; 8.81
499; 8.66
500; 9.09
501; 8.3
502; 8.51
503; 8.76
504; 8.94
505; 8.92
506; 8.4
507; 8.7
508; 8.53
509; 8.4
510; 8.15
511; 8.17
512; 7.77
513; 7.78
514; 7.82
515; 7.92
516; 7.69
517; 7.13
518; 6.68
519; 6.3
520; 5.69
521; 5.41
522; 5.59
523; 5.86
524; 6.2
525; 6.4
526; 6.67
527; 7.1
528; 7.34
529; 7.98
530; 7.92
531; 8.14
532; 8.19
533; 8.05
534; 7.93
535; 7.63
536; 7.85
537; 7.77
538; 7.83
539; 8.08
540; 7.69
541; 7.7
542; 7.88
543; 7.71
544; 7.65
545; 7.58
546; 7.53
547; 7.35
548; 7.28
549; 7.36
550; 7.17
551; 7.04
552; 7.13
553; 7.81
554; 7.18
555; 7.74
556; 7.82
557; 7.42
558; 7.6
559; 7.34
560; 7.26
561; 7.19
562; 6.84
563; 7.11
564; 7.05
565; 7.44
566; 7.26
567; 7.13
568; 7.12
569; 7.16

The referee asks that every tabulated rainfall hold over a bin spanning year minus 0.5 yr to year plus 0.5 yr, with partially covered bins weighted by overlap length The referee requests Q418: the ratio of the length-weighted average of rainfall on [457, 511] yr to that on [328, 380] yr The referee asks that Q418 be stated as 1.3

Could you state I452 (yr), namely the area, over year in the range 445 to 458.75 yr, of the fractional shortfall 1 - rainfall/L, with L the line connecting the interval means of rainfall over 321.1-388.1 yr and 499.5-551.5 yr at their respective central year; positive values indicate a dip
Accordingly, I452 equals -3.5 yr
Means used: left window 7.7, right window 7.61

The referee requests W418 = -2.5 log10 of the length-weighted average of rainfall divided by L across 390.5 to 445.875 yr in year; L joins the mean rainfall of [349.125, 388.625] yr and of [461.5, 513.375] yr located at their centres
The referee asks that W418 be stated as -0.08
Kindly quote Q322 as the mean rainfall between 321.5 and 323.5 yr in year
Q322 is 7.27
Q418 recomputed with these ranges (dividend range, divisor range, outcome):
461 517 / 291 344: 1.29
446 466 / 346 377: 1.17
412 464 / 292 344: 1.38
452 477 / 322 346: 1.58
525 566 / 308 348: 1.16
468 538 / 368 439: 0.86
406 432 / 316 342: 1.45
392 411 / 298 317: 1.26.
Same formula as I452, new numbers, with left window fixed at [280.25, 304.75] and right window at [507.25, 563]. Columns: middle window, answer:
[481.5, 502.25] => -4.6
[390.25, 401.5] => -3.4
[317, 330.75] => 0.7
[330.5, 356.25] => 6.2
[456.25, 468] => -2.9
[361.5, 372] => -2.0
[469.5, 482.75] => -3.6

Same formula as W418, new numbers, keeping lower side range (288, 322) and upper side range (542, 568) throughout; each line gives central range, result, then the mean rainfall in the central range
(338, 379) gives 0.020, 7.42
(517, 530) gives 0.137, 6.52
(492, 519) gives -0.131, 8.36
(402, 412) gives -0.247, 9.43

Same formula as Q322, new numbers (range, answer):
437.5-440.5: 9.51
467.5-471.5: 9.82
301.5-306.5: 7.71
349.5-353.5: 6.79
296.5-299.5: 7.64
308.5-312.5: 7.63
